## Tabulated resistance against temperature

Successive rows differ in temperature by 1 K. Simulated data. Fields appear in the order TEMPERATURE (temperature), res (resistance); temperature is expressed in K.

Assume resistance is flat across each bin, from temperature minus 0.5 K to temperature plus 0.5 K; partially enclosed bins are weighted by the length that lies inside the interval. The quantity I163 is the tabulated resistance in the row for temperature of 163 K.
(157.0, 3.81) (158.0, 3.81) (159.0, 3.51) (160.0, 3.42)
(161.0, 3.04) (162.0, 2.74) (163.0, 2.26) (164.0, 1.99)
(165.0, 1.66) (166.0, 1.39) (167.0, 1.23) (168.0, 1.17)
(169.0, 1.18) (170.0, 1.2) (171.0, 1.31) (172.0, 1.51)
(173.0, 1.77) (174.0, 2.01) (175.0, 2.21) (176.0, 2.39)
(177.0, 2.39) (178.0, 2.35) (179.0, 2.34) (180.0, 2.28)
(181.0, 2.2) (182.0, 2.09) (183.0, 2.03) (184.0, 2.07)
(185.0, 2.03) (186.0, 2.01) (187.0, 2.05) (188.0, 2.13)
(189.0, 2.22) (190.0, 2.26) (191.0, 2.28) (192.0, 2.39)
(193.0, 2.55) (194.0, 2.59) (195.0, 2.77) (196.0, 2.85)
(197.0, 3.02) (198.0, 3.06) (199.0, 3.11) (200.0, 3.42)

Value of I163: 2.26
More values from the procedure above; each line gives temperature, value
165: 1.66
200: 3.42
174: 2.01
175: 2.21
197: 3.02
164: 1.99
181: 2.2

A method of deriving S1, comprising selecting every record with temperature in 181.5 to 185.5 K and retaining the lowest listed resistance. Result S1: 2.03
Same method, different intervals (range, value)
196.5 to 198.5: 3.02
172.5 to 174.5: 1.77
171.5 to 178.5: 1.51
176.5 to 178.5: 2.35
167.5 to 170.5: 1.17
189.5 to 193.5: 2.26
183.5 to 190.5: 2.01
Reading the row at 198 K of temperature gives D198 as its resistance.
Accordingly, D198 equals 3.06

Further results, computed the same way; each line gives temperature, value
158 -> 3.81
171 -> 1.31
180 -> 2.28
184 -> 2.07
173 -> 1.77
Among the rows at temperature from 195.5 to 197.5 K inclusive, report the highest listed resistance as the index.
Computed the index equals 3.02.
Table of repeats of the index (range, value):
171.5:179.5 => 2.39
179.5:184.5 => 2.28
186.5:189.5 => 2.22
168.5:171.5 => 1.31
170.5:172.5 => 1.51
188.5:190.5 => 2.26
